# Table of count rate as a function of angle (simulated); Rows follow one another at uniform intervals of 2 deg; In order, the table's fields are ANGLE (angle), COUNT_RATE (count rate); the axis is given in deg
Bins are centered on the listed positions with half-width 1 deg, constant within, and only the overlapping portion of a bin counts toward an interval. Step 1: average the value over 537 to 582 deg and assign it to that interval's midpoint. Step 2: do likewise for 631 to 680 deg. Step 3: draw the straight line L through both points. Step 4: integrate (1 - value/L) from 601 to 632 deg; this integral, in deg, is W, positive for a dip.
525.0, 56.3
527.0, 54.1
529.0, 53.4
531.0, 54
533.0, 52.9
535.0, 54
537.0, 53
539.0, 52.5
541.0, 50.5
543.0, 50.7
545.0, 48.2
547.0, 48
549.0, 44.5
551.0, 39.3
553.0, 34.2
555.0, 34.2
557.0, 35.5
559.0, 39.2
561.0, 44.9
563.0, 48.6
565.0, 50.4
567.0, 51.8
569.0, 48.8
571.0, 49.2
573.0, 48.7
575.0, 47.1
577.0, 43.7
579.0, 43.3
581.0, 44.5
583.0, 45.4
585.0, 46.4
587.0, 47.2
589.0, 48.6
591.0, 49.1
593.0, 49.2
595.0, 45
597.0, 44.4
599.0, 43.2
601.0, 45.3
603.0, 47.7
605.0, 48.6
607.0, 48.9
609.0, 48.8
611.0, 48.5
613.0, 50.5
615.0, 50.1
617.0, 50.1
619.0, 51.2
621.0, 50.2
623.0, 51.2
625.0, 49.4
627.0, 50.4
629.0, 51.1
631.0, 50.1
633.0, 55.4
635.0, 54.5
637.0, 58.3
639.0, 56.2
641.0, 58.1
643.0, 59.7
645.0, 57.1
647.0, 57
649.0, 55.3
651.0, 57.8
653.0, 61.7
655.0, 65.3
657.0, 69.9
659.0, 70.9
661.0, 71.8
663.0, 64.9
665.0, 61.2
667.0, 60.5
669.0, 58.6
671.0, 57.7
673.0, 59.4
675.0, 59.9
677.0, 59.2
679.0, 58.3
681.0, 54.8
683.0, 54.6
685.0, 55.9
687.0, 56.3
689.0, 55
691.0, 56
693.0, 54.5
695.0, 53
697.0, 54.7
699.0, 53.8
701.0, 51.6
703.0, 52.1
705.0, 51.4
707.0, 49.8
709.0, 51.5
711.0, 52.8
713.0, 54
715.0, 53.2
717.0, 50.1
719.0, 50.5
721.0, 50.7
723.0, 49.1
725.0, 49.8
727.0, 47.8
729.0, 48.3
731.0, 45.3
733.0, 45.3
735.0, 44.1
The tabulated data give 2.61 deg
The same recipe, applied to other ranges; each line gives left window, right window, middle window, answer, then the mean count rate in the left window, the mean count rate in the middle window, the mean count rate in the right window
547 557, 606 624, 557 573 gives -2.2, 38.8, 46.9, 49.9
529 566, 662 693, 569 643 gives 3.5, 46.6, 49.3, 58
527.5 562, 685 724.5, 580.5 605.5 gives 1.0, 46.5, 46.5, 52.7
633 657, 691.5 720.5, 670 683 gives -0.6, 58.6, 57.9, 52.4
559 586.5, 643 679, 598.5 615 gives 1.4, 46.9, 48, 61.5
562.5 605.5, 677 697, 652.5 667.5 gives -3.6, 47.1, 66.1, 55.5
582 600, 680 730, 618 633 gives -0.8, 46.5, 50.8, 52.5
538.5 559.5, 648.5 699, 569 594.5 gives 0.3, 43.2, 46.9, 59.4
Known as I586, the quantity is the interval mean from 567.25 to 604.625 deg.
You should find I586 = 46.6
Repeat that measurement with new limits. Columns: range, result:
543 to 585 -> 44.7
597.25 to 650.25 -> 51.7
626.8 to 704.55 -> 57.8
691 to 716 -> 52.8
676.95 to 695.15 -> 55.7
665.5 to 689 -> 57.7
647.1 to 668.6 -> 63.5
